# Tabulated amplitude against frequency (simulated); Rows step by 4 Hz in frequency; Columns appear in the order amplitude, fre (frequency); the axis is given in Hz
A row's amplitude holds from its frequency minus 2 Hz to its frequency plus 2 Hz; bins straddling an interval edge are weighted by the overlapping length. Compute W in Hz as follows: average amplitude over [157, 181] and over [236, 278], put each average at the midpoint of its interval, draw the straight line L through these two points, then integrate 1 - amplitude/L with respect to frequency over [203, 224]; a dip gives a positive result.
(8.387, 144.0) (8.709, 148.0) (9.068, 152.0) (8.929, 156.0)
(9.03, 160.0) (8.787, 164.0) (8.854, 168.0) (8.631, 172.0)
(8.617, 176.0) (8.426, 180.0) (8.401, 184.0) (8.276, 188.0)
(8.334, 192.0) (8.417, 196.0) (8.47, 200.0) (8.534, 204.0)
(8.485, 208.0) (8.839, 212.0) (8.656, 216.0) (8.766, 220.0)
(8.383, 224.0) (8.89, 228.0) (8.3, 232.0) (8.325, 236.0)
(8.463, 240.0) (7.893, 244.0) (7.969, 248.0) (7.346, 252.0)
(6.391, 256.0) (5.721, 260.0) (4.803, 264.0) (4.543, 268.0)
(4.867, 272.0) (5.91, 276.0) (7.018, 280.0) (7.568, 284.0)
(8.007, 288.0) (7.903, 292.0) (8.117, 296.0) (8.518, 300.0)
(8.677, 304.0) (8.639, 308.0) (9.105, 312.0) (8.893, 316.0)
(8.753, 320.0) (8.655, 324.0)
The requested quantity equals -2.9 Hz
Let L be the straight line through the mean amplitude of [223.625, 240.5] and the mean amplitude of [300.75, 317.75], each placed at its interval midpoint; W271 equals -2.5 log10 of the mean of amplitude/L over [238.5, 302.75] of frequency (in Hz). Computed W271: 0.24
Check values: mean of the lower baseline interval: 8.48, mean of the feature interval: 6.95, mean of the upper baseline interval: 8.8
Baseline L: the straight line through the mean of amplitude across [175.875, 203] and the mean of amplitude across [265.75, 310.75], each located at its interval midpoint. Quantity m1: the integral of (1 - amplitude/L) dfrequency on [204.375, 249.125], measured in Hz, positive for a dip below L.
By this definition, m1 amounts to -2.7 Hz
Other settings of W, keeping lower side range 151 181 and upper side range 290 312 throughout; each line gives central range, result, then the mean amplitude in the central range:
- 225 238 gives 0.19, 8.5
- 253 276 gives 8.42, 5.41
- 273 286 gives 2.77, 6.68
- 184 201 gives 0.69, 8.37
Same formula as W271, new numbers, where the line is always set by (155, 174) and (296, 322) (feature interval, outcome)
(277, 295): 0.16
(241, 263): 0.24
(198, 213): 0.03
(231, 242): 0.05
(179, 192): 0.06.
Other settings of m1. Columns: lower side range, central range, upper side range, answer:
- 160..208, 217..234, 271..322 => -0.6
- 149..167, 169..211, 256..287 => -2.2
